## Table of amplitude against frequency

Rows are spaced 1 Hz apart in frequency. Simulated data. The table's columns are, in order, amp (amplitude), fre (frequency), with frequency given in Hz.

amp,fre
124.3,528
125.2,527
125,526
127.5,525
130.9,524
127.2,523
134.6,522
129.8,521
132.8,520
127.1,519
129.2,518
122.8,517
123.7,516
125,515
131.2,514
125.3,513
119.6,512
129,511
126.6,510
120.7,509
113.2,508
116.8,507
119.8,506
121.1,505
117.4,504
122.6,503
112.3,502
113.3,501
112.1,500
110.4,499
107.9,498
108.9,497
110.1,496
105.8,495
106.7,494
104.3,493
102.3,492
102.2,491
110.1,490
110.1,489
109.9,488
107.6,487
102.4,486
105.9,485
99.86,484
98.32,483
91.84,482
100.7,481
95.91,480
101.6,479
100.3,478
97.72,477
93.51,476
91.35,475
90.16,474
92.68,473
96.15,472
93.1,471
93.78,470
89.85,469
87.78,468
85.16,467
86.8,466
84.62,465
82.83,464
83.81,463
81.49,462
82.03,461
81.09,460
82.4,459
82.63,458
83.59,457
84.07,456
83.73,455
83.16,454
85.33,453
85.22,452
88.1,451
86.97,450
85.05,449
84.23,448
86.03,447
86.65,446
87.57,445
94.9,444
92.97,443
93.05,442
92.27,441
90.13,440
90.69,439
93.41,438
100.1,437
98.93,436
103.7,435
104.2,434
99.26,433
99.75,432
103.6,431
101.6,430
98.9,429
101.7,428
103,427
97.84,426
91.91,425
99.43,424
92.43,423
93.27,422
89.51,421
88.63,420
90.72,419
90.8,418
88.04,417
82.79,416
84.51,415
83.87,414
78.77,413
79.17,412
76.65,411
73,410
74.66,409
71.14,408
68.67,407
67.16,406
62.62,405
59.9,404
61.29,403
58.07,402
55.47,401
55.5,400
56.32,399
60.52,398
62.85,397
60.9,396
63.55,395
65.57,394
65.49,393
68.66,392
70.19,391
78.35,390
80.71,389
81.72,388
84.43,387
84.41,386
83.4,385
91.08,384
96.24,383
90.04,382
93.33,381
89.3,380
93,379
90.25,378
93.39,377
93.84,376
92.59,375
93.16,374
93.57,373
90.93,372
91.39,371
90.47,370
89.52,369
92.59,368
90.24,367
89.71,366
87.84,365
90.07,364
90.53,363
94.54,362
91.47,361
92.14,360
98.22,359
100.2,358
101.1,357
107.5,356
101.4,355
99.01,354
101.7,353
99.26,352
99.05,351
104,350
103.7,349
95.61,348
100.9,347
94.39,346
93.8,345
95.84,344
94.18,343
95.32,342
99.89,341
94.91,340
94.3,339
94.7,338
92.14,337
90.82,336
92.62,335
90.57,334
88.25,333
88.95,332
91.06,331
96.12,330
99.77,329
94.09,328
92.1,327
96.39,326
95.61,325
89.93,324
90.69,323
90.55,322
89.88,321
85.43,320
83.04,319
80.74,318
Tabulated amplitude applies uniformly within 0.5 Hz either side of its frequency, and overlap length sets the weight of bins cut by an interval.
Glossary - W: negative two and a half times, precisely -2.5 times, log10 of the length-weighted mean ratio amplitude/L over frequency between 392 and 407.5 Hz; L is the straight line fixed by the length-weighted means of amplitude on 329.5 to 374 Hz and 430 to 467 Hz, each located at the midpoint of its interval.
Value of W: 0.43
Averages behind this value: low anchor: 94.9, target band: 61.8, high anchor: 89.4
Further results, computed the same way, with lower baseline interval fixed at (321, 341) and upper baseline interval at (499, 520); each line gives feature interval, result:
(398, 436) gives 0.27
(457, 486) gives 0.26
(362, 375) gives 0.09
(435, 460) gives 0.25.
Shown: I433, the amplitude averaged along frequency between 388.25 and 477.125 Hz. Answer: 84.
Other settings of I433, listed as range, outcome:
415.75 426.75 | 91.9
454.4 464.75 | 82.8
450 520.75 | 103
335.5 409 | 85.8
